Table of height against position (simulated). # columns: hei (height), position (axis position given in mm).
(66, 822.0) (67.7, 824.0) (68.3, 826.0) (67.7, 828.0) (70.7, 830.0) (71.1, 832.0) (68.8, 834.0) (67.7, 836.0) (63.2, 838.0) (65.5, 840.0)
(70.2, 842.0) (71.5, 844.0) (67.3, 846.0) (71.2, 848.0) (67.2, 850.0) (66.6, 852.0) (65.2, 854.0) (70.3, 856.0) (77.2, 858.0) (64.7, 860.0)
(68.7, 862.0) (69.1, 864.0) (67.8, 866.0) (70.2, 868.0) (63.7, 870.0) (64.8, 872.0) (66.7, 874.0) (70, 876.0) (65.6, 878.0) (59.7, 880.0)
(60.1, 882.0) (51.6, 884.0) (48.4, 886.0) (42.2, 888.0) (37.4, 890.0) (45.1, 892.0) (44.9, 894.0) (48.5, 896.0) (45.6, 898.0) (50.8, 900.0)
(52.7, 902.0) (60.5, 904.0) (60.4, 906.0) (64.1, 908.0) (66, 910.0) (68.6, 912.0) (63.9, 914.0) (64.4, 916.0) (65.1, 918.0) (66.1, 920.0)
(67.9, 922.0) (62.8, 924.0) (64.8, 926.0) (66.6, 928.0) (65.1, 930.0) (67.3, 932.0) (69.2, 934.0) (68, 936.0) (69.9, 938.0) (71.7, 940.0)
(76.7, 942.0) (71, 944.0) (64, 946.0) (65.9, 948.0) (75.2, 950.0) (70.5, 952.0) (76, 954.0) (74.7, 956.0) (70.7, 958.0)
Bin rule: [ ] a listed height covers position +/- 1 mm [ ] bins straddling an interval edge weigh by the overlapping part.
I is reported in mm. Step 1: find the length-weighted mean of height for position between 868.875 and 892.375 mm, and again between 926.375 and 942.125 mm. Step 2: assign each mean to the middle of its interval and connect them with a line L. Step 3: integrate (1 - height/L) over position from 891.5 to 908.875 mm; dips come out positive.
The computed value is 2.4 mm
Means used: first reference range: 56.6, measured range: 52.6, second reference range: 68.7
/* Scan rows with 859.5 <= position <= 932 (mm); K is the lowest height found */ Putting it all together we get 37.4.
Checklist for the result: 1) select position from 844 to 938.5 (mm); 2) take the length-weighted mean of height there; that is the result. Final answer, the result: 62.3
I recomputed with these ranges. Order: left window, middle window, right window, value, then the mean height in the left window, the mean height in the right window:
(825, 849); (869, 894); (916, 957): 4.7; 68.6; 68.8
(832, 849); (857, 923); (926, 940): 7.7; 68.3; 67.8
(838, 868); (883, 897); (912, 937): 4.5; 68.6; 66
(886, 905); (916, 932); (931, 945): -0.7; 47.6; 70.5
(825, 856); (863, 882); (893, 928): -0.5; 68.2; 60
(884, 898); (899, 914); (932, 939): -2.0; 45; 68.8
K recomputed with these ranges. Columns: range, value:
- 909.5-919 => 63.9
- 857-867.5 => 64.7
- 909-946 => 62.8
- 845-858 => 65.2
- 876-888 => 42.2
